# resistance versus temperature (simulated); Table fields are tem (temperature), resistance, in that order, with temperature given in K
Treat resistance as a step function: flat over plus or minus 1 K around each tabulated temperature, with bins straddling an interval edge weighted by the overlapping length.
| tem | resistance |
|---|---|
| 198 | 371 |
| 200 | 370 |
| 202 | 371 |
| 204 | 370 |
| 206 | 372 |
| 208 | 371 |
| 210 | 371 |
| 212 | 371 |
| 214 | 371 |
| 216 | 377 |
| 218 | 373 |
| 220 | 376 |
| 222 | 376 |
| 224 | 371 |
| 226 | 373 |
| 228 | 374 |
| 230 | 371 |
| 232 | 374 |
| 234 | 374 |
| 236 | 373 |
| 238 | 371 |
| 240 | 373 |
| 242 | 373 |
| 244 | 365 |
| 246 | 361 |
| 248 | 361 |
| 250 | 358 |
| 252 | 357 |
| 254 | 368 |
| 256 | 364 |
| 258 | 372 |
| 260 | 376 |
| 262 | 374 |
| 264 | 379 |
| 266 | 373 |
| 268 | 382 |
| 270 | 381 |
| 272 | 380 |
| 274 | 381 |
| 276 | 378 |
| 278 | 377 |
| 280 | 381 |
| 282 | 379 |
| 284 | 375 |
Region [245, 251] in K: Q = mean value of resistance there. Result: 360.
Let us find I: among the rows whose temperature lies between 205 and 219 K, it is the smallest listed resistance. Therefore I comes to 371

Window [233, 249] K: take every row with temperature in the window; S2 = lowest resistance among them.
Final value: 361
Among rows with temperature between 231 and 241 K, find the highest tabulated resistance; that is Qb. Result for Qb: 374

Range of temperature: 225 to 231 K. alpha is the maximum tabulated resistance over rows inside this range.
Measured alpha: 374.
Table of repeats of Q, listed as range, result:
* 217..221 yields 374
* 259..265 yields 376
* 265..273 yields 379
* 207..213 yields 371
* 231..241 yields 373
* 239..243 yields 373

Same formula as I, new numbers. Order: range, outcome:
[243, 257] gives 357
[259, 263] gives 374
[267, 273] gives 380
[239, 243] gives 373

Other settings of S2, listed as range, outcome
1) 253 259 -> 364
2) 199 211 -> 370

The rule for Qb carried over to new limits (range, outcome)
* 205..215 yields 372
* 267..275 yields 382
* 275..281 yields 381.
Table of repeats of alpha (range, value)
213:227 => 377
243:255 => 368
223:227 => 373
